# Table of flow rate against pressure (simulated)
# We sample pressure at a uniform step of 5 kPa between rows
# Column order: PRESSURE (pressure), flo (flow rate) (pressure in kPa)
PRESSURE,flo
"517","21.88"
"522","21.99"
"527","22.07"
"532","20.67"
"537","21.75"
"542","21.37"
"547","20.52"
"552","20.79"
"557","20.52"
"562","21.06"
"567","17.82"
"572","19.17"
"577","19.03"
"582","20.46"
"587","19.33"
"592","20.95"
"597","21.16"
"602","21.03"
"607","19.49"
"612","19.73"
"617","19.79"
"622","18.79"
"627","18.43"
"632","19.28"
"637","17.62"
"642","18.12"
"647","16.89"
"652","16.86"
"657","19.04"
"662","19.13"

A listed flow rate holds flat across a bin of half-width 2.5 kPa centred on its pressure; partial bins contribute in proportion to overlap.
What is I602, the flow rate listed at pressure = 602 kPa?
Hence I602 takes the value 21.03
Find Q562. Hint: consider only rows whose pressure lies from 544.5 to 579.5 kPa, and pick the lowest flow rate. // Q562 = 17.82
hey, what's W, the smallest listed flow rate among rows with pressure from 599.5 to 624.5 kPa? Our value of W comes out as 18.79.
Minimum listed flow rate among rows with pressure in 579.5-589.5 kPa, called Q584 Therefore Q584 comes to 19.33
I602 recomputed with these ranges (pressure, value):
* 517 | 21.88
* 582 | 20.46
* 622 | 18.79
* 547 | 20.52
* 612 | 19.73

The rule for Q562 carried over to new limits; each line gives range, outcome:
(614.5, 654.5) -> 16.86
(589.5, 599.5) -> 20.95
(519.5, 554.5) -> 20.52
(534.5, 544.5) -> 21.37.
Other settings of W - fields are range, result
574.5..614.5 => 19.03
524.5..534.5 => 20.67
